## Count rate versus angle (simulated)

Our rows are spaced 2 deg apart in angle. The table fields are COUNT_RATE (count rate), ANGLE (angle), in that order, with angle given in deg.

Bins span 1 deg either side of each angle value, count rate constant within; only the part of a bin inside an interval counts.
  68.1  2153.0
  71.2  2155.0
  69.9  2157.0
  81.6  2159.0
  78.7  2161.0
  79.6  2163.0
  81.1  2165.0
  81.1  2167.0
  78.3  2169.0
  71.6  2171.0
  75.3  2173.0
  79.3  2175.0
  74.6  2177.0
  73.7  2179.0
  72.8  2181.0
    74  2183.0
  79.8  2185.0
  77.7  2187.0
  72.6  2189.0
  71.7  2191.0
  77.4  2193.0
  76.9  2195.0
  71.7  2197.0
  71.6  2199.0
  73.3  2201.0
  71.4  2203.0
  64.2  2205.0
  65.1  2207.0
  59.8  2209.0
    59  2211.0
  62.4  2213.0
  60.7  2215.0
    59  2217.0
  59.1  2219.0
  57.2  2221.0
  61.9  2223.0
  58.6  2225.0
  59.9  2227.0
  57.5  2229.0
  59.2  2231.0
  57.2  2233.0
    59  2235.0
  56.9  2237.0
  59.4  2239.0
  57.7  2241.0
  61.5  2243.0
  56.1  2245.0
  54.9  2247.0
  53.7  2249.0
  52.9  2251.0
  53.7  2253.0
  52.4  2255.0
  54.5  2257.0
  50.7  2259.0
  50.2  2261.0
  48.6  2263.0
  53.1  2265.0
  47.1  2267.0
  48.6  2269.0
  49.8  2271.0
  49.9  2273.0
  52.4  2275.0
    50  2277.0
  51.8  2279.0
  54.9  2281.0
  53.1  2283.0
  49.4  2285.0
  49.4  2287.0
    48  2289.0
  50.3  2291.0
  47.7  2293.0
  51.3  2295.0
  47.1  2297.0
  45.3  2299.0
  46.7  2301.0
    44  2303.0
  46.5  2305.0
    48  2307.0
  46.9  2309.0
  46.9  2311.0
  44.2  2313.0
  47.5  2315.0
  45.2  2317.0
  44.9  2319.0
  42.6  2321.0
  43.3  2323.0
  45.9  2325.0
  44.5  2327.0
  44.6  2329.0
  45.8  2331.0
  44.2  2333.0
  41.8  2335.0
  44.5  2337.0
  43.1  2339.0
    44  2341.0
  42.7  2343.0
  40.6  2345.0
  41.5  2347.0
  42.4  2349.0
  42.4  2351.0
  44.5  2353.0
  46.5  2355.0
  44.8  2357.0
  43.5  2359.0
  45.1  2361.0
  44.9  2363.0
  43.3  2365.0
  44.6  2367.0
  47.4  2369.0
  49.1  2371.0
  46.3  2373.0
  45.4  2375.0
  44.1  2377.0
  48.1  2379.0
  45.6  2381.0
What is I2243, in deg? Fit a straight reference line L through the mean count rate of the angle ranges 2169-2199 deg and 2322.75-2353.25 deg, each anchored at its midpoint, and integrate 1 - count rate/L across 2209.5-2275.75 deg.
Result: 7.7 deg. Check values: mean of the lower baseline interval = 74.9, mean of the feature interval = 55.6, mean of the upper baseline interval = 43.5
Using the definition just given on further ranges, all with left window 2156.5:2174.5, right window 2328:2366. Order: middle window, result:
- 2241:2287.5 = 5.4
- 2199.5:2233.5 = 3.2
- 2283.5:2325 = 3.9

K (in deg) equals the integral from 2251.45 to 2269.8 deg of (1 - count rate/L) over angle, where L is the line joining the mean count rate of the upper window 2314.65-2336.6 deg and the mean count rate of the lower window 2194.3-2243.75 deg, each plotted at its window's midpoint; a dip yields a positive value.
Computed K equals 1.43 deg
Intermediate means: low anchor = 62.3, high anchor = 44.5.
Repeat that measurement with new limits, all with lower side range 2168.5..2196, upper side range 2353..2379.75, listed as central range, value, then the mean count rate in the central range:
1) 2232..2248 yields 2.0 deg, 57.8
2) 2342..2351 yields 1.3 deg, 41.9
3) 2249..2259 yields 1.7 deg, 53.1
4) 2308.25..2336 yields 4.1 deg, 44.9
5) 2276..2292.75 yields 2.3 deg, 50.7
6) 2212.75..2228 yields 2.1 deg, 59.7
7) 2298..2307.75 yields 1.7 deg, 46.1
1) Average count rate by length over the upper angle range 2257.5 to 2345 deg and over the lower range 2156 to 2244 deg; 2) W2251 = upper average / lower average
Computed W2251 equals 0.7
